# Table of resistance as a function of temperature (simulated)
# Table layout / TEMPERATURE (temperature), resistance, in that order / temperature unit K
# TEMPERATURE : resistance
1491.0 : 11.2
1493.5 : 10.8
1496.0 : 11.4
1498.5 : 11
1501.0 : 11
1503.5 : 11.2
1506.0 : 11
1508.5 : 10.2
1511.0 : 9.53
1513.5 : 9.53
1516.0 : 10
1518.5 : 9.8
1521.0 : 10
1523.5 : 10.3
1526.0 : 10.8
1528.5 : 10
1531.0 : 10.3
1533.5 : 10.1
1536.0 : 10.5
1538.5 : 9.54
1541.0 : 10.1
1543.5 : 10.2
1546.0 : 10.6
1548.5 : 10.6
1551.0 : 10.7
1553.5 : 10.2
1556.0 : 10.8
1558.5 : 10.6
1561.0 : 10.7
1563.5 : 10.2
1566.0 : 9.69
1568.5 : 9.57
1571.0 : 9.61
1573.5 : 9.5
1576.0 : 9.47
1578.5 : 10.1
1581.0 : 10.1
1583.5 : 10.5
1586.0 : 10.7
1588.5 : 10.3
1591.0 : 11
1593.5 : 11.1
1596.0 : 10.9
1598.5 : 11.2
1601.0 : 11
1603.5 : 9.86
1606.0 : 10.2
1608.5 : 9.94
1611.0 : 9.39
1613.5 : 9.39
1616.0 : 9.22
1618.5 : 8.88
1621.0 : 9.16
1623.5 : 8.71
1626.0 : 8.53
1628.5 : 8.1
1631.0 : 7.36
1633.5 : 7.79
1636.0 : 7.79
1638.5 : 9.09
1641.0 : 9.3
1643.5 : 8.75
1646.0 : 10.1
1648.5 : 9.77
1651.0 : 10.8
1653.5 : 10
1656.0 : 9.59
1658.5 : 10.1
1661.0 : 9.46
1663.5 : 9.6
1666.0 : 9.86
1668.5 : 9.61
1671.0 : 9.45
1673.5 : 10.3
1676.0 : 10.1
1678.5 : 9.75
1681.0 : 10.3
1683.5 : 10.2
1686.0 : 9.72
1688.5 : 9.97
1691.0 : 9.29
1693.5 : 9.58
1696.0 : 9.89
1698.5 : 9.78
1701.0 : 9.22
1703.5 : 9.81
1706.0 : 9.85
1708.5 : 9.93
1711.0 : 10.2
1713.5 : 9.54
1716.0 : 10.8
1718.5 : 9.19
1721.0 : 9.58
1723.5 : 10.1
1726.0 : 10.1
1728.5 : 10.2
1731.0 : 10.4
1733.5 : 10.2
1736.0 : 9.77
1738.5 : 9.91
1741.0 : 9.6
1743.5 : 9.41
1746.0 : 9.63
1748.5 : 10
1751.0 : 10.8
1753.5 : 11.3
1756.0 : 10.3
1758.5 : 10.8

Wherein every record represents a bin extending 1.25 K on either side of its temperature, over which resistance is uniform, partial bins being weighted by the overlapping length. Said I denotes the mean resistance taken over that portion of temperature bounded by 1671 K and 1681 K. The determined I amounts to 10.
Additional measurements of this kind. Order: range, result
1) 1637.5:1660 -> 9.73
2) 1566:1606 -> 10.3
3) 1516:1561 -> 10.3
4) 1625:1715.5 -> 9.53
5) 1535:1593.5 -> 10.2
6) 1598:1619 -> 9.89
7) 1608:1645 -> 8.75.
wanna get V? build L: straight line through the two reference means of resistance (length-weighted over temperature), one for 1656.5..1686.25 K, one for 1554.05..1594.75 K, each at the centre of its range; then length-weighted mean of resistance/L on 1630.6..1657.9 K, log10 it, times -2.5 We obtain 0.09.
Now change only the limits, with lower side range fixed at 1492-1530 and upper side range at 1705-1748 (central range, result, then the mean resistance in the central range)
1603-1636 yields 0.15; 8.9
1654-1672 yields 0.04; 9.68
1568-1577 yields 0.08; 9.54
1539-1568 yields 0.00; 10.4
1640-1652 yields 0.04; 9.73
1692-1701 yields 0.04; 9.66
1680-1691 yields 0.01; 9.96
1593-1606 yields -0.05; 10.7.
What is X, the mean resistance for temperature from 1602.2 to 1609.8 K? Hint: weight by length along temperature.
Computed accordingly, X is 10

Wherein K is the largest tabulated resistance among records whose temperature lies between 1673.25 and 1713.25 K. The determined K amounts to 10.3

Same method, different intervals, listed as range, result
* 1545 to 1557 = 10.8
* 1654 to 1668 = 10.1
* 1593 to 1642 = 11.2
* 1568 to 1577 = 9.61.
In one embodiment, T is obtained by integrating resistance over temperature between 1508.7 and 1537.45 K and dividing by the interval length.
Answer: 10.1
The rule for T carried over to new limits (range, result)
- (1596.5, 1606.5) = 10.6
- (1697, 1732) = 9.9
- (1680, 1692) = 9.9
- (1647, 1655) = 10.2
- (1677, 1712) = 9.82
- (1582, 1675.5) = 9.65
